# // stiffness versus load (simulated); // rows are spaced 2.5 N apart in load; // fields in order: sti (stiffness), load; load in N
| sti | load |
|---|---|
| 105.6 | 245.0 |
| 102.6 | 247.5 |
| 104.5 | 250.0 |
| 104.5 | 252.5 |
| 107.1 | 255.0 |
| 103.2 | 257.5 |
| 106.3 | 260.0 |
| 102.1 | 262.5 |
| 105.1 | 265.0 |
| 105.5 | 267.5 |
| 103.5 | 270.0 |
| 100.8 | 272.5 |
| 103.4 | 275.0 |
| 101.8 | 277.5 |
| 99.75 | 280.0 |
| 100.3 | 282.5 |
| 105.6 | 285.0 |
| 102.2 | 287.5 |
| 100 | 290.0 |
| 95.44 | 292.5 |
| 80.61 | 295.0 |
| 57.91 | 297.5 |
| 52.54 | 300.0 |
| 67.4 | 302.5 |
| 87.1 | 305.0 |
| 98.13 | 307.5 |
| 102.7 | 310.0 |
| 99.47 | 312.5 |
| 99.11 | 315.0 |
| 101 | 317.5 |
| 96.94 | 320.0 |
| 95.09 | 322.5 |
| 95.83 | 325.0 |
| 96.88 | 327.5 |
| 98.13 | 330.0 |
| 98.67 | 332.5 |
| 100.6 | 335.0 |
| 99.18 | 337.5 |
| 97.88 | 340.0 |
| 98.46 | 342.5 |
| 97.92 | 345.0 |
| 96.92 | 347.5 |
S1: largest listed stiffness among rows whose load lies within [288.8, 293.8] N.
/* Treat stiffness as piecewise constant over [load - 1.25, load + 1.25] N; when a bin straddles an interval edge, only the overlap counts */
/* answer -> 100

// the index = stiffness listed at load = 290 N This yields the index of 100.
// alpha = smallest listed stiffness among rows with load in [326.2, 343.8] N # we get 96.88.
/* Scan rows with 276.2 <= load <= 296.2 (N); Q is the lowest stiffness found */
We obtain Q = 80.61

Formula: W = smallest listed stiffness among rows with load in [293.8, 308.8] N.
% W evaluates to 52.54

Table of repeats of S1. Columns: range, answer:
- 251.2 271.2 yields 107.1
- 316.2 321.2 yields 101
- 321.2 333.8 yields 98.67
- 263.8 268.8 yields 105.5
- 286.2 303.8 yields 102.2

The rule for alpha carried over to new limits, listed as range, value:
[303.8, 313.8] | 87.1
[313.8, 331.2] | 95.09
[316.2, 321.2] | 96.94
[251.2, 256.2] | 104.5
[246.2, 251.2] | 102.6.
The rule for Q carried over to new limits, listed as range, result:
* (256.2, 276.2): 100.8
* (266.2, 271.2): 103.5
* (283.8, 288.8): 102.2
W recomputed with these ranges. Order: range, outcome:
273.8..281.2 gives 99.75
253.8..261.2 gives 103.2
